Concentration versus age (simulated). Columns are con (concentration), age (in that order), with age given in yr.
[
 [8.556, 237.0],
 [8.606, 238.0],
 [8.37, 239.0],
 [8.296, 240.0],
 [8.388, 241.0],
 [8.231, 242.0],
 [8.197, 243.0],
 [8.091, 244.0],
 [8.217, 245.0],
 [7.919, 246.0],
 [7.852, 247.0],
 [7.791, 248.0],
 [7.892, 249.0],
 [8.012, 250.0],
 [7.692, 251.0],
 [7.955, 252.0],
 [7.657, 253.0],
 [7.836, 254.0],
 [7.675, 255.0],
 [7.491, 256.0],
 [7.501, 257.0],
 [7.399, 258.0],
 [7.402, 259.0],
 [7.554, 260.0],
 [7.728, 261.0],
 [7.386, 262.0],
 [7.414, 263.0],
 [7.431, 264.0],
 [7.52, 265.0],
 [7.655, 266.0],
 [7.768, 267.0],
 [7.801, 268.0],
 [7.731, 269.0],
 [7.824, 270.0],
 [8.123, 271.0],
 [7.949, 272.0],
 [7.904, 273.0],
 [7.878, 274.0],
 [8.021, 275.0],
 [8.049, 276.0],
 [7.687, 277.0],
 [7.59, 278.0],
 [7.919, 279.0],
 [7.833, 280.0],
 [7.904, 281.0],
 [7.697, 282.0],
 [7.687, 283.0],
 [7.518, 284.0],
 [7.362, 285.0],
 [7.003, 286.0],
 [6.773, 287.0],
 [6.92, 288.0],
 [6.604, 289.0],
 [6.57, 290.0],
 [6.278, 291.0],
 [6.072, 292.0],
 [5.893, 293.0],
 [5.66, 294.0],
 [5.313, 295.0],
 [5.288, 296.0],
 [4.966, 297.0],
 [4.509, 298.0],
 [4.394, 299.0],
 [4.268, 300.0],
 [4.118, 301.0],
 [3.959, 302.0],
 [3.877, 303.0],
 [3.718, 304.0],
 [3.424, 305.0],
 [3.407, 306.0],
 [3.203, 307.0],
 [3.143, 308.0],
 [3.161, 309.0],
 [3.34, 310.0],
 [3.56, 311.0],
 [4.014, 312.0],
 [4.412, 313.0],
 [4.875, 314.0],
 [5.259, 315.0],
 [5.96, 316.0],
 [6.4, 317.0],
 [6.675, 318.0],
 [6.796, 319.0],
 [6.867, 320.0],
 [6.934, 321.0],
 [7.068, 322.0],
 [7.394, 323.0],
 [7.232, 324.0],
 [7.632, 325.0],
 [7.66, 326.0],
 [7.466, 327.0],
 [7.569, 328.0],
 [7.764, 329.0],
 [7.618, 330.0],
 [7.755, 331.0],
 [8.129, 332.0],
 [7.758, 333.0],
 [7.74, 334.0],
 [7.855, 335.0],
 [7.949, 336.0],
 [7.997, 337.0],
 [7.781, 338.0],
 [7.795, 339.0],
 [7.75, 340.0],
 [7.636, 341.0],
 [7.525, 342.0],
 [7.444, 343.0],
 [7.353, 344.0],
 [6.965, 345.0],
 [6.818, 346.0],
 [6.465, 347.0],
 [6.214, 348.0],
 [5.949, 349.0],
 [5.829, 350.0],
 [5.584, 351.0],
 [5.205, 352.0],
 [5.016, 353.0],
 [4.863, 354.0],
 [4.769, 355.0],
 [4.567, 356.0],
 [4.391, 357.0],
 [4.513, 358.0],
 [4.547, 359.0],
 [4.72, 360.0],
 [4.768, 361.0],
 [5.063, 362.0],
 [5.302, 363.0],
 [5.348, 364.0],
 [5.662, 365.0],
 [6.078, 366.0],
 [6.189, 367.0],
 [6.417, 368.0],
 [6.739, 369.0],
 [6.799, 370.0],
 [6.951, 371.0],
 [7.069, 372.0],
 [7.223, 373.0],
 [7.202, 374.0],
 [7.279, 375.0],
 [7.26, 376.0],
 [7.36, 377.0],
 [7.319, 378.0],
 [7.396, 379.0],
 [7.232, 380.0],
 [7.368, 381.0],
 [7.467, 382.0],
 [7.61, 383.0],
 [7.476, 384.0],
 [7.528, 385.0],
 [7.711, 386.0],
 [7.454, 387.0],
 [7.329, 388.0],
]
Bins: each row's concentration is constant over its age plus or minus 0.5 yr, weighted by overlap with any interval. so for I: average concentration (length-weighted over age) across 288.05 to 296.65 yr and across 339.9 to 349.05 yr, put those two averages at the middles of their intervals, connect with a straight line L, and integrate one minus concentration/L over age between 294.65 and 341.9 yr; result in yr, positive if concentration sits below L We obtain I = 4.4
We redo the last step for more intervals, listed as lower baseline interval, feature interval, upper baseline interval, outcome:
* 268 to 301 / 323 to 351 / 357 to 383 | -3.5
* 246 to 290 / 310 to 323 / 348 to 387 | 2.3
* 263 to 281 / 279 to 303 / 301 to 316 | -1.1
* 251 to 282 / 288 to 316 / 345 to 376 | 9.5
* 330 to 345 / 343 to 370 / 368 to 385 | 6.6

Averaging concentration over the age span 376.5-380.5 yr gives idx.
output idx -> 7.33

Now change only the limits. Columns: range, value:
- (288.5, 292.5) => 6.38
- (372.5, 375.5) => 7.23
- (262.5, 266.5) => 7.5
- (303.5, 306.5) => 3.52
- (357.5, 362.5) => 4.72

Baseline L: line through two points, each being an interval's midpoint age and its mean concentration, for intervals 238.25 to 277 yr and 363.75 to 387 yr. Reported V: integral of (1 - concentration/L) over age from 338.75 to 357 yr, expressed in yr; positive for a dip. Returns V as 2.4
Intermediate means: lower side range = 7.83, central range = 6.25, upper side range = 7.01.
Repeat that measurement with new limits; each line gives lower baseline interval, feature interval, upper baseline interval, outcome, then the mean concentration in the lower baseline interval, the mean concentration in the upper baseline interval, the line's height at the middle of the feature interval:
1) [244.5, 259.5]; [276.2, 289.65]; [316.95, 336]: 0.33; 7.75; 7.42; 7.62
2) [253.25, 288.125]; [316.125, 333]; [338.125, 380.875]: -1.21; 7.63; 6.27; 6.81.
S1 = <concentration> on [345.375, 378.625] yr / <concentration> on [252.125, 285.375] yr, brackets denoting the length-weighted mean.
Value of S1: 0.8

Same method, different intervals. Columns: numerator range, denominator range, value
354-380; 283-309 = 1.16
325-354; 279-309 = 1.28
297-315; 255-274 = 0.51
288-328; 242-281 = 0.69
